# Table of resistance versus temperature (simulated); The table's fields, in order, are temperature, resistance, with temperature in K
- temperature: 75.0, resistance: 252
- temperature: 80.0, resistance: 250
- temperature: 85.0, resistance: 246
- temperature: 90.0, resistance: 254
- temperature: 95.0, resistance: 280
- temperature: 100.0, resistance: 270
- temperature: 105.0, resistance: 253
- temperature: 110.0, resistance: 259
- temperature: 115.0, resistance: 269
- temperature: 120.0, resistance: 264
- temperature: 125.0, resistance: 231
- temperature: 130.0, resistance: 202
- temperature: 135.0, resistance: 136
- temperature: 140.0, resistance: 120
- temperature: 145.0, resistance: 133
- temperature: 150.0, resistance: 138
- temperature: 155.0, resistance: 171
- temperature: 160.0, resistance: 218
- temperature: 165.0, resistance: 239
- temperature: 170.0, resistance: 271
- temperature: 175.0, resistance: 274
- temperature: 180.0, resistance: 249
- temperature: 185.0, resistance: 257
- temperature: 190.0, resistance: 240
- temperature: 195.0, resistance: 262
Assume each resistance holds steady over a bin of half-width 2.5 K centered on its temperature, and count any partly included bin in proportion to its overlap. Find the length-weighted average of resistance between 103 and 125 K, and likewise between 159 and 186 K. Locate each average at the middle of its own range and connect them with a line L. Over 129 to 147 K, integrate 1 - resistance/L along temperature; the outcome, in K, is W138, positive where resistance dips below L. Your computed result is 7.9 K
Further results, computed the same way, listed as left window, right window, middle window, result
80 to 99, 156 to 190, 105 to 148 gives 8.5 K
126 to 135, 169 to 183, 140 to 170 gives 6.4 K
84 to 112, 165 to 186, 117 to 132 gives 1.5 K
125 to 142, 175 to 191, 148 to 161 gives 2.0 K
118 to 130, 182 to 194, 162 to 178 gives -0.8 K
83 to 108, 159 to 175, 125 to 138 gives 3.9 K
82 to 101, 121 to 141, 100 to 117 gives -2.5 K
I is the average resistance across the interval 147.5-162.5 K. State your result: 176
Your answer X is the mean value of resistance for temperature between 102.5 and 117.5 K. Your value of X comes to 260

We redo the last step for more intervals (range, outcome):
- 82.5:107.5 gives 261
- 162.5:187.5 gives 258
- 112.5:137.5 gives 220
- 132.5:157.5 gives 140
